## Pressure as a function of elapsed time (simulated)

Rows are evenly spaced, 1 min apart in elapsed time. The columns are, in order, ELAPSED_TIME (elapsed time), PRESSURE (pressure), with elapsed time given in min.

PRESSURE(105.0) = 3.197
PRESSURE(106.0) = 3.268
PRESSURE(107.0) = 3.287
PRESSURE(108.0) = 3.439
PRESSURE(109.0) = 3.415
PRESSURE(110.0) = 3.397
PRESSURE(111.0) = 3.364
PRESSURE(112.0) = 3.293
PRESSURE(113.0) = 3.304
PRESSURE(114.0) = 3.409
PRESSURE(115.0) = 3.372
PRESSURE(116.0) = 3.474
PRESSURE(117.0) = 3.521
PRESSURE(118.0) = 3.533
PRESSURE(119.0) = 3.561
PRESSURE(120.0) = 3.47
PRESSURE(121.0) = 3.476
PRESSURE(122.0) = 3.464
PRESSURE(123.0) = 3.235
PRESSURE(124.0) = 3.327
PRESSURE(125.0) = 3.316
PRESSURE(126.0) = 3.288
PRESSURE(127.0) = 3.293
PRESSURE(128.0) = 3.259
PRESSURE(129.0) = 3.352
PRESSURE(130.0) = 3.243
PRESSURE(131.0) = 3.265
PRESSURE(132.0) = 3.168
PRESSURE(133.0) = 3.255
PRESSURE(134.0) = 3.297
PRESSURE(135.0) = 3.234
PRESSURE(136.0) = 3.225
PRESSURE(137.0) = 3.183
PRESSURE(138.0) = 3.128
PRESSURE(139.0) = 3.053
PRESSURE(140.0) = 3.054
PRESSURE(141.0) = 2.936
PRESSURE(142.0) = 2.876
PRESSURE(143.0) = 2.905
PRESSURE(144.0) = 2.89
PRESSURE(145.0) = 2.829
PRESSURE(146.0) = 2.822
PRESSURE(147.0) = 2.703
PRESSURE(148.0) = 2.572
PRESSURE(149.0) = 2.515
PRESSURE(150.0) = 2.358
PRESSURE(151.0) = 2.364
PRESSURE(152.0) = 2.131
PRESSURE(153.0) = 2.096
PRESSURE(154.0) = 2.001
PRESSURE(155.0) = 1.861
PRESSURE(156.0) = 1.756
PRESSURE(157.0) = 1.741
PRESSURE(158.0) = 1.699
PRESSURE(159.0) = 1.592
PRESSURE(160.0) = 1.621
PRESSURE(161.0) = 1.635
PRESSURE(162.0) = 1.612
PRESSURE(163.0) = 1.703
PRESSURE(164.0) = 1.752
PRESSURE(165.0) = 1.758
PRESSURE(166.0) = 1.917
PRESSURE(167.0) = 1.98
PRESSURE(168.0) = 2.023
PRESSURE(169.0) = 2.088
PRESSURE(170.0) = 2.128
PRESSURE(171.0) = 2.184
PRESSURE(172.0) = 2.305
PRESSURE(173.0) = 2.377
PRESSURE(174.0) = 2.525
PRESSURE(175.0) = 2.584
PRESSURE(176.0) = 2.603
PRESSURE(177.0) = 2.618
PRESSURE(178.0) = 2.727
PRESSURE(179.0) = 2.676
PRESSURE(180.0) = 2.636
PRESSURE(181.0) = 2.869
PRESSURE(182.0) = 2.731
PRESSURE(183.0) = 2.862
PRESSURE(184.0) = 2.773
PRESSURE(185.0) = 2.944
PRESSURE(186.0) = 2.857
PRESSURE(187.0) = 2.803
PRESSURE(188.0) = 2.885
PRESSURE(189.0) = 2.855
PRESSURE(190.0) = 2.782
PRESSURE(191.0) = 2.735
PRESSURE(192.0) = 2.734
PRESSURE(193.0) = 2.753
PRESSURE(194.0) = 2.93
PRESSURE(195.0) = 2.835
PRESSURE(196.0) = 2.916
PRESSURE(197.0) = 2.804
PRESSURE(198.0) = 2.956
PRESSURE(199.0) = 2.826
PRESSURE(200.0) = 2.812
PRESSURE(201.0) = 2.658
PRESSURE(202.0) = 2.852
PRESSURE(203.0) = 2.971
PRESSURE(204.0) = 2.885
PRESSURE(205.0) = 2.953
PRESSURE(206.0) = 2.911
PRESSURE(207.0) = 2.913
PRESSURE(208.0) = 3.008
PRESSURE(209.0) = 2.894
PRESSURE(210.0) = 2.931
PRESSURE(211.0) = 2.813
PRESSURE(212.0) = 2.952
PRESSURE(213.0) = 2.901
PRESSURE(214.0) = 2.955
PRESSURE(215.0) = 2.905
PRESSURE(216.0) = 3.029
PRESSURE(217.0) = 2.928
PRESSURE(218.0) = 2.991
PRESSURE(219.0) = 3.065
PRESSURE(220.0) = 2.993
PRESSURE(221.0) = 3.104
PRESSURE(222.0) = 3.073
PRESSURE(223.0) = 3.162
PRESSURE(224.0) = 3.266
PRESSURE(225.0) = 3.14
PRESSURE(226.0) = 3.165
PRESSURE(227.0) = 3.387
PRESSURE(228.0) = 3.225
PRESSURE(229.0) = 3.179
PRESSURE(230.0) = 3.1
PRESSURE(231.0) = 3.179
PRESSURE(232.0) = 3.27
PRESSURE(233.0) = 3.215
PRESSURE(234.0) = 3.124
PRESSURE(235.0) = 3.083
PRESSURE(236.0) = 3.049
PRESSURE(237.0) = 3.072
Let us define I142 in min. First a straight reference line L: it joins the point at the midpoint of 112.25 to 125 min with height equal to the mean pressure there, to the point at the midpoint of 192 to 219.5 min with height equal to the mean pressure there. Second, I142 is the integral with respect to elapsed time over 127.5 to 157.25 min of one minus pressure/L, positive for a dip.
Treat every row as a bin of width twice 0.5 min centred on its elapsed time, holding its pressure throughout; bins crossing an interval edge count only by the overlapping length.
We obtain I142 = 4.6 min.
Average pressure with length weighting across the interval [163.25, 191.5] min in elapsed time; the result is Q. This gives 2.49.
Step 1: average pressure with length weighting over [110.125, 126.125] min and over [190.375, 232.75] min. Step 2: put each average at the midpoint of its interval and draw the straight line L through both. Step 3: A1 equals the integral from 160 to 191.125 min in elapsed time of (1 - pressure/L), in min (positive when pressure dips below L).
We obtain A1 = 7.29 min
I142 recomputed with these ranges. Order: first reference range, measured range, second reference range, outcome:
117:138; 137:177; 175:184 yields 9.3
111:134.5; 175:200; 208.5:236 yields 3.0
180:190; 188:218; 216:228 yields 0.9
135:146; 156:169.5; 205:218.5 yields 5.5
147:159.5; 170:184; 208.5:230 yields -0.8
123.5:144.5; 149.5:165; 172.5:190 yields 5.8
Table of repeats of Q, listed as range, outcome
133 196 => 2.5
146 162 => 2.05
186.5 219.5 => 2.88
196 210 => 2.88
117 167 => 2.7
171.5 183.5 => 2.63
